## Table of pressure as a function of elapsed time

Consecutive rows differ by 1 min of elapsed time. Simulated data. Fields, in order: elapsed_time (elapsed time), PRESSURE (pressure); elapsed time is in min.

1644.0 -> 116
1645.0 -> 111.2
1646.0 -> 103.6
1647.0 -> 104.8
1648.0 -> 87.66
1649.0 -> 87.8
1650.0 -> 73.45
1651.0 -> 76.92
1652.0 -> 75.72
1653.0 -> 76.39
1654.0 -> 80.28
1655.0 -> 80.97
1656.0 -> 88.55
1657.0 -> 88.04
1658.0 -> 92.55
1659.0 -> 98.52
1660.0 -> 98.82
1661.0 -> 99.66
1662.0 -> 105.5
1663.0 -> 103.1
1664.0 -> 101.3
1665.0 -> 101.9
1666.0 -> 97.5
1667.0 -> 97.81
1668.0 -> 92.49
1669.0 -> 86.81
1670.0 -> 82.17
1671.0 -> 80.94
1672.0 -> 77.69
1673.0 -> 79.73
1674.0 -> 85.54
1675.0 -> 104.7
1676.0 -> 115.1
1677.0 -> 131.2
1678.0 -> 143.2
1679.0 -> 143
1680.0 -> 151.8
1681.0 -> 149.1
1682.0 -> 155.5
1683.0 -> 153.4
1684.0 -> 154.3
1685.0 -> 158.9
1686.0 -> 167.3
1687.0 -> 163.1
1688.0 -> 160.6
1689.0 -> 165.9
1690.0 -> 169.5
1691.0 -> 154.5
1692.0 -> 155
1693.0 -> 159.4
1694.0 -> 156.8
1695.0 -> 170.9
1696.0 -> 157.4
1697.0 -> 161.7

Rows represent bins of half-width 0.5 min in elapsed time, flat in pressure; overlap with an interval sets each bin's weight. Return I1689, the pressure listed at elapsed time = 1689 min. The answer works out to 165.9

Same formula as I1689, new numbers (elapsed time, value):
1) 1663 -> 103.1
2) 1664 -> 101.3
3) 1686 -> 167.3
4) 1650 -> 73.45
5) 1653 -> 76.39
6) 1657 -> 88.04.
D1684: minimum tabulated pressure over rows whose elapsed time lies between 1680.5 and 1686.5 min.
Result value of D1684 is 149.1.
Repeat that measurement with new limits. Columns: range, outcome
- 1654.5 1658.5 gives 80.97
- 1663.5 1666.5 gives 97.5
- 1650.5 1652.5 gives 75.72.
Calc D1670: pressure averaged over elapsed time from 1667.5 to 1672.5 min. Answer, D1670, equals 84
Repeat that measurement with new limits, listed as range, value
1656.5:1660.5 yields 94.5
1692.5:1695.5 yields 162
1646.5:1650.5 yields 88.4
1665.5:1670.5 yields 91.4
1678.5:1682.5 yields 150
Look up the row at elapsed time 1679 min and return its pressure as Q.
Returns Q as 143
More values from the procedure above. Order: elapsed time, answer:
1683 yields 153.4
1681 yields 149.1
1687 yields 163.1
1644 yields 116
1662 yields 105.5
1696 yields 157.4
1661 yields 99.66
